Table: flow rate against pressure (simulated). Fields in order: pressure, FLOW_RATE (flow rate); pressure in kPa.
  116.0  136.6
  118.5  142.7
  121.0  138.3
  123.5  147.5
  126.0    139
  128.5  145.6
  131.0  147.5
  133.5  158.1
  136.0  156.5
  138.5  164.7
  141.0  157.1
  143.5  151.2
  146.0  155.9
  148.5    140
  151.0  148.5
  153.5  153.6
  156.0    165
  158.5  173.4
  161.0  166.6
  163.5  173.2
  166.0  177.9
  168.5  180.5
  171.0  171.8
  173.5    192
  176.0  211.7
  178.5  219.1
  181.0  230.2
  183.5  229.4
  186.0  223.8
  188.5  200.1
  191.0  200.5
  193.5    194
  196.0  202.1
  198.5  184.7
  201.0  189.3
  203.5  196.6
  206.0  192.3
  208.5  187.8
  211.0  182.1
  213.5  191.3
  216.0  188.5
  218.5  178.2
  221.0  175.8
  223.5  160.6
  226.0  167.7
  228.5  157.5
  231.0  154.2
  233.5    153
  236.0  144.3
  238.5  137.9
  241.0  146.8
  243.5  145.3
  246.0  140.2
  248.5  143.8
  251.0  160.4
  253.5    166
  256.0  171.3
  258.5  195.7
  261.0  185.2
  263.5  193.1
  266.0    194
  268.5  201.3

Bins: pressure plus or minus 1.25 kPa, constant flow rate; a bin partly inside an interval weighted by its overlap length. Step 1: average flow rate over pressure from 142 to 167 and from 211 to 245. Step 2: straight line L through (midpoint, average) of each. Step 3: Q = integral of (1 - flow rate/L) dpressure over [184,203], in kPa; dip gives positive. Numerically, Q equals -4.6 kPa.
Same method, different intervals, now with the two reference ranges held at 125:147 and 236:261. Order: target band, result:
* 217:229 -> -1.0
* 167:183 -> -4.9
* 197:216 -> -4.1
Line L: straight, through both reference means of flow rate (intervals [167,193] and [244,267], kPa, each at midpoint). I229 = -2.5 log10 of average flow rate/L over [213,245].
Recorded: 0.143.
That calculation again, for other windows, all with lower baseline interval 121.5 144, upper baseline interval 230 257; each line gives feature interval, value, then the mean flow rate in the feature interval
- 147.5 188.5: -0.22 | 186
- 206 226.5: -0.19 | 180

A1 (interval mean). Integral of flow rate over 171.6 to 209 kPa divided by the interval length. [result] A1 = 203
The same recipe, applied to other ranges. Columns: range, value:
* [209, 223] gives 182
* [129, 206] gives 180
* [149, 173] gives 168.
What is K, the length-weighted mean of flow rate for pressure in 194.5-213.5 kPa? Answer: 191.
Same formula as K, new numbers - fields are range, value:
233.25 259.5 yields 155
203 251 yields 165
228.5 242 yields 148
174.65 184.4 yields 222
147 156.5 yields 151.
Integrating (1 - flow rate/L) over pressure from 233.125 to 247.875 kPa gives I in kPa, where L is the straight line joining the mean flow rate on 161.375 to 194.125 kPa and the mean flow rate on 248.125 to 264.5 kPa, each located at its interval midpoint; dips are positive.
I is 2.9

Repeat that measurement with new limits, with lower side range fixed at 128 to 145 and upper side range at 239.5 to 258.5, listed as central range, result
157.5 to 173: -2.0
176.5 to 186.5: -4.5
